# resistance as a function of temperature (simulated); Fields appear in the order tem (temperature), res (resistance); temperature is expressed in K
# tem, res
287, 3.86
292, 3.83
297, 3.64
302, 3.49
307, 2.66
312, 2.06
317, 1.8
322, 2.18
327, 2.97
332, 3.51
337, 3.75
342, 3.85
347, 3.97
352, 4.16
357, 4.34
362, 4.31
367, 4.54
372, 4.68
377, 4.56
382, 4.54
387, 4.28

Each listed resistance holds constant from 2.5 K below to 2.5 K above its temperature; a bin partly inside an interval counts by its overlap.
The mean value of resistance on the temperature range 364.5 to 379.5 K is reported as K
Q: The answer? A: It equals 4.59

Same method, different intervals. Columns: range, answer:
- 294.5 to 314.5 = 2.96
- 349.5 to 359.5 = 4.25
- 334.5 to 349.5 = 3.86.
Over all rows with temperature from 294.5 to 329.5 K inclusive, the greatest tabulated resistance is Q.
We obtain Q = 3.64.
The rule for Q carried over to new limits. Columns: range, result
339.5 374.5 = 4.68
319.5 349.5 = 3.97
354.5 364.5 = 4.34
